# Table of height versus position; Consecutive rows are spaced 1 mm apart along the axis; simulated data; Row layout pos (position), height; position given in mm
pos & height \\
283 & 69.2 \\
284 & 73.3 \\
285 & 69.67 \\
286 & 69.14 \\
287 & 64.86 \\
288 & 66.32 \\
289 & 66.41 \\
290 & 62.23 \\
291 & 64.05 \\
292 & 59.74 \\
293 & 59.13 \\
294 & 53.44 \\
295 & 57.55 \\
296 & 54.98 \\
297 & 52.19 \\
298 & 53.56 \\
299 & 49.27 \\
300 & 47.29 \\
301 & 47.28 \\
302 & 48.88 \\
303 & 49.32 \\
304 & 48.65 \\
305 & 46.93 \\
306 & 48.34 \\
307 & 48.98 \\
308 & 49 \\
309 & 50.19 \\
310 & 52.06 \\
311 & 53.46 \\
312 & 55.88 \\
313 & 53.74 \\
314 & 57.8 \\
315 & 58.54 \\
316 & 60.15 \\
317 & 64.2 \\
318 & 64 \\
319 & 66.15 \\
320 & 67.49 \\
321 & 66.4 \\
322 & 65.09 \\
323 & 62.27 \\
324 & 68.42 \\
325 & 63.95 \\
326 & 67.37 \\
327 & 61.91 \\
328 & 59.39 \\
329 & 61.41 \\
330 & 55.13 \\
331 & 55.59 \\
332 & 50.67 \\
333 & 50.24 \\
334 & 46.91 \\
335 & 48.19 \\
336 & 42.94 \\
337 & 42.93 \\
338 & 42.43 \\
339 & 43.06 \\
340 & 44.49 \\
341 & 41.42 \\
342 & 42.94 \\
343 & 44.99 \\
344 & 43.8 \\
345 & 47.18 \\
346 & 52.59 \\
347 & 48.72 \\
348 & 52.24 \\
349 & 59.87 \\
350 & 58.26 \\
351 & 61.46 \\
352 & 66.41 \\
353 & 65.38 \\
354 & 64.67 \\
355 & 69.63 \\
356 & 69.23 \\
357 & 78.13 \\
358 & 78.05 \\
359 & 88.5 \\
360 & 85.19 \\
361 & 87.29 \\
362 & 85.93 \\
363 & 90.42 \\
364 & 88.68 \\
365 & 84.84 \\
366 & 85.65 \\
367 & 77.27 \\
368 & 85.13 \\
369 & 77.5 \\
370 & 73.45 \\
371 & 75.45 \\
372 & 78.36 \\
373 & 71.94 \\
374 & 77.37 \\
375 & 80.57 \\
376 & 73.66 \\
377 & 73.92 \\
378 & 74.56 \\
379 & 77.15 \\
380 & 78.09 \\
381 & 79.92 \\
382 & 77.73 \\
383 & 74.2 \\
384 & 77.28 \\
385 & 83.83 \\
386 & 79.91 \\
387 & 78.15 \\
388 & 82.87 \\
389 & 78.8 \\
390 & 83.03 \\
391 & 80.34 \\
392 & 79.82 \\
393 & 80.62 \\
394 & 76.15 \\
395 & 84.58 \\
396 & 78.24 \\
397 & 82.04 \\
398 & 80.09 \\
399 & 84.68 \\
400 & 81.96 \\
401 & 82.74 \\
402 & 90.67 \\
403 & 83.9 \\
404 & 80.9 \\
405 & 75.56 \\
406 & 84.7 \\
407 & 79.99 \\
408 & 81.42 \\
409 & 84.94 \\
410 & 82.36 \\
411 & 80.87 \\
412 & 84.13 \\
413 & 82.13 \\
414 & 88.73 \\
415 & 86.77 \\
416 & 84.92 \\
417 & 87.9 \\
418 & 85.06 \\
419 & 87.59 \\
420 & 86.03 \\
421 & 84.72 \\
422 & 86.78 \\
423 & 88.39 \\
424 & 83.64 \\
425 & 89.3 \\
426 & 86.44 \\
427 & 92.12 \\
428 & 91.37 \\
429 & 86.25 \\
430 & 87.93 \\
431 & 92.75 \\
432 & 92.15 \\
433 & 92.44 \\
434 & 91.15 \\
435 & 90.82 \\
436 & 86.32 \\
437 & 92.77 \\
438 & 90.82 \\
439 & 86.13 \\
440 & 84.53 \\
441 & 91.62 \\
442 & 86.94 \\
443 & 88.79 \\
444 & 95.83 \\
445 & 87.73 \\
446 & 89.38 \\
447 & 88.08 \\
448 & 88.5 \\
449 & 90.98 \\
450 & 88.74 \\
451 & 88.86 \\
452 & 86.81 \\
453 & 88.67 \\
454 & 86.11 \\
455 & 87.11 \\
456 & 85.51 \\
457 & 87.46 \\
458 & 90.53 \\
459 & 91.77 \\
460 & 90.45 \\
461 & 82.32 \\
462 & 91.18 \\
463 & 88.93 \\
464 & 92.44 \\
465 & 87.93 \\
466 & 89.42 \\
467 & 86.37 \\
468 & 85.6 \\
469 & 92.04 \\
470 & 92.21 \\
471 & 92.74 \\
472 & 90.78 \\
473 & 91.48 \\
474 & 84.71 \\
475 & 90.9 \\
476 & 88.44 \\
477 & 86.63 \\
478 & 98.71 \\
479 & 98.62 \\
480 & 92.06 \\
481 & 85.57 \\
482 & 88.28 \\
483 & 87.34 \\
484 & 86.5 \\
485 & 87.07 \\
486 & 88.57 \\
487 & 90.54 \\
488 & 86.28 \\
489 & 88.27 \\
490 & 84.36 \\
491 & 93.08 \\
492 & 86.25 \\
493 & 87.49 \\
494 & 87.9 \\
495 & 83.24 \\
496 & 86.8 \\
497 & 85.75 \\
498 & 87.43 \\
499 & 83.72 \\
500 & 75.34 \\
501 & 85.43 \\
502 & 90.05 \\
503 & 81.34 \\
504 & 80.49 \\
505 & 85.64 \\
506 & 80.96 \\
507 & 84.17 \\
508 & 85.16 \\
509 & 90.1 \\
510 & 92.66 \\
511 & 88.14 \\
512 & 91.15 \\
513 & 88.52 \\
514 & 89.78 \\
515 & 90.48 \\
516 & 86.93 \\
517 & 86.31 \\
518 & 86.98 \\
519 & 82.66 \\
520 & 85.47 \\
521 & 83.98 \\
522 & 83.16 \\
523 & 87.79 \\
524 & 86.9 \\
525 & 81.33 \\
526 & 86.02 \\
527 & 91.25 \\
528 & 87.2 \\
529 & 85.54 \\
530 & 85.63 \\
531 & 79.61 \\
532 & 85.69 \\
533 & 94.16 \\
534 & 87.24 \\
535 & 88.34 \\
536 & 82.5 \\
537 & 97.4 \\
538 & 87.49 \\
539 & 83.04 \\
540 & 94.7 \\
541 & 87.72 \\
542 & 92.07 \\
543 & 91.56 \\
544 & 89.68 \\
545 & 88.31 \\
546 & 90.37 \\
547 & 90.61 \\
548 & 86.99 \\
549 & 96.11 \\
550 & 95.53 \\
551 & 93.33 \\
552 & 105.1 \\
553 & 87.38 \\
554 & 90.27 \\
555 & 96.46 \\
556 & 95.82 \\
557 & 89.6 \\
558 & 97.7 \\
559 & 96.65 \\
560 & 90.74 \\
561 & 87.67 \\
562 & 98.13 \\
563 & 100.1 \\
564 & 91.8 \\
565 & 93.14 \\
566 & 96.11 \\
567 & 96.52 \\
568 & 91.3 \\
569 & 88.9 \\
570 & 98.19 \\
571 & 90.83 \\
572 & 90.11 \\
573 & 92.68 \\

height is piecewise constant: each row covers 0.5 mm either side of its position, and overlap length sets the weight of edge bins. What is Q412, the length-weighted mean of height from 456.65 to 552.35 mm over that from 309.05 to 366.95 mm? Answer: 1.44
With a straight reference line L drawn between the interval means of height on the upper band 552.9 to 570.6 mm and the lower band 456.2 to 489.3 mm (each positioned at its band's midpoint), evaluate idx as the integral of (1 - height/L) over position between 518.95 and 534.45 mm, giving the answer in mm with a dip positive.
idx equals 1.04 mm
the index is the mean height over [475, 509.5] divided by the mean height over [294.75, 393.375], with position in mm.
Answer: 1.36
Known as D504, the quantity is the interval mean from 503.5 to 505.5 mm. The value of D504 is 83.1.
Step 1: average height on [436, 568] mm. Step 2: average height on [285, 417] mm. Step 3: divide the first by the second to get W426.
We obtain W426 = 1.3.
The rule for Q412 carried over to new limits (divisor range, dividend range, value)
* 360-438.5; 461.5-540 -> 1.05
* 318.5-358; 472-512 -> 1.54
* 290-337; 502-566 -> 1.60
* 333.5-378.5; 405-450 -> 1.32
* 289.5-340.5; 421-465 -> 1.62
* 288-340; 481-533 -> 1.56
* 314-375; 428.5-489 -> 1.39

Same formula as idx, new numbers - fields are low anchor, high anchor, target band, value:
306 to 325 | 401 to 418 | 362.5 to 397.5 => -1.7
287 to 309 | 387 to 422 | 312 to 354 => 5.0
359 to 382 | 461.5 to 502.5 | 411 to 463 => -1.9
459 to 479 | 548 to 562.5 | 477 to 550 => 3.5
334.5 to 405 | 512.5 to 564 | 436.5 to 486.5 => -4.7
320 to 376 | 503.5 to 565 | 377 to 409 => -4.5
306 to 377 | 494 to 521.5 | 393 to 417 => -3.7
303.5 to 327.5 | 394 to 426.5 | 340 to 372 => 0.6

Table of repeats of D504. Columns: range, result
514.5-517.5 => 87.9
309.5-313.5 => 53.8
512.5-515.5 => 89.6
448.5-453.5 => 88.8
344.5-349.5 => 52.1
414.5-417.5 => 86.5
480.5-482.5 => 86.9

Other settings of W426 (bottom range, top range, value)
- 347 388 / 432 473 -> 1.18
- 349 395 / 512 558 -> 1.15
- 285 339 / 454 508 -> 1.56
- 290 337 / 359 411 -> 1.45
